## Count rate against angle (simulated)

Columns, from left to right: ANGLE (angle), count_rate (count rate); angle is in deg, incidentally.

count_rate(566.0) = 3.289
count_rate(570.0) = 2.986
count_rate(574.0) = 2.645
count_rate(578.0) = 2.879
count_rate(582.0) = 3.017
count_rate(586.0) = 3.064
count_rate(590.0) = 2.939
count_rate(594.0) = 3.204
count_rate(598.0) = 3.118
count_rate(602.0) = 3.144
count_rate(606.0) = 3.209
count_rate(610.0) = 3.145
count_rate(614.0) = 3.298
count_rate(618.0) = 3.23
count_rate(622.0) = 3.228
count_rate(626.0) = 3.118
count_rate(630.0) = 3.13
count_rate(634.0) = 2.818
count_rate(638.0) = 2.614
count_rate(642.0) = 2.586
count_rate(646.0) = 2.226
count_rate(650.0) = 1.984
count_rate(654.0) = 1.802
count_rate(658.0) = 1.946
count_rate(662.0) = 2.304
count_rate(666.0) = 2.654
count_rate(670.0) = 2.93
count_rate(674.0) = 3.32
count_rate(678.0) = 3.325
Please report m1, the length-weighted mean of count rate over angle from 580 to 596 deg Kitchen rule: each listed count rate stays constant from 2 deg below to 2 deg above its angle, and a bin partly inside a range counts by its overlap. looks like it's 3.06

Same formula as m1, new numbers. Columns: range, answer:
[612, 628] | 3.22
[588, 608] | 3.12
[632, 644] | 2.67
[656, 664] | 2.12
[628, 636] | 2.97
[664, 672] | 2.79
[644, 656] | 2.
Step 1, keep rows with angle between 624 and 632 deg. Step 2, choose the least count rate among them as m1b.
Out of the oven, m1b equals 3.118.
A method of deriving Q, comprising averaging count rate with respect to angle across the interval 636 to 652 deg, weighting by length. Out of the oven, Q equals 2.35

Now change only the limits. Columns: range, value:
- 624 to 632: 3.12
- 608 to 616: 3.22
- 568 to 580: 2.84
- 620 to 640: 2.98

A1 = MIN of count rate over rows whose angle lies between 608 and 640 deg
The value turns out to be 2.614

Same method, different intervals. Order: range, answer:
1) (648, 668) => 1.802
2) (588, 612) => 2.939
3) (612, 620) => 3.23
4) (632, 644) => 2.586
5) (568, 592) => 2.645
